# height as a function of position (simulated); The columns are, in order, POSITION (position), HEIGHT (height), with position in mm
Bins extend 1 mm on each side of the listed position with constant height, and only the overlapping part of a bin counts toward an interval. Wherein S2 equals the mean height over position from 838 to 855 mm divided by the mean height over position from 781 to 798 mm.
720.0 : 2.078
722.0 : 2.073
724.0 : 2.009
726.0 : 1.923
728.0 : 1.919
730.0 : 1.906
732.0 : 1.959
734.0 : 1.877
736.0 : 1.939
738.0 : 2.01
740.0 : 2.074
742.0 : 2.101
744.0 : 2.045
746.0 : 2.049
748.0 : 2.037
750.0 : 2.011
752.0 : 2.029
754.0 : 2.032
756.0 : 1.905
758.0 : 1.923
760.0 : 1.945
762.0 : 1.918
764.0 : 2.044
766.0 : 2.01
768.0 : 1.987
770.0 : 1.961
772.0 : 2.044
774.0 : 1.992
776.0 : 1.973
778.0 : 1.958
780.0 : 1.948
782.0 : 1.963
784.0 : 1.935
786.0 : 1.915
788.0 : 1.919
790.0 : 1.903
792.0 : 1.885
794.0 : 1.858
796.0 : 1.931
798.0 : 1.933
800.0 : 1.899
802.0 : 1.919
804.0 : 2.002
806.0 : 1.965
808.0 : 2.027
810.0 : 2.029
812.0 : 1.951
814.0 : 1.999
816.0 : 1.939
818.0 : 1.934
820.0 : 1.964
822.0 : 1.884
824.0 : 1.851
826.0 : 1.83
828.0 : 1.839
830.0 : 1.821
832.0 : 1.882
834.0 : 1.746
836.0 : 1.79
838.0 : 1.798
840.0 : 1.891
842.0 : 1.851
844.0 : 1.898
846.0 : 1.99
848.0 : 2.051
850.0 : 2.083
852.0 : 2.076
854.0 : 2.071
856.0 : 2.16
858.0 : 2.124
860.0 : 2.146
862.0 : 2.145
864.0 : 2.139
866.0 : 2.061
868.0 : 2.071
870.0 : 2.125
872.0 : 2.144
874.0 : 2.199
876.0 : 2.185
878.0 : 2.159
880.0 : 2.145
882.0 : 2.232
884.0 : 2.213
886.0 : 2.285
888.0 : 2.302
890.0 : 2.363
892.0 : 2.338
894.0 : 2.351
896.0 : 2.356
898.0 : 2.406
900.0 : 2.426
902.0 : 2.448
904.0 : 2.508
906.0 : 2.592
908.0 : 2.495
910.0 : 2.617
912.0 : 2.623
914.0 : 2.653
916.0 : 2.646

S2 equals 1.03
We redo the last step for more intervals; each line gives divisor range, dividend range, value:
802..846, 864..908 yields 1.20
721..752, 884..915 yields 1.22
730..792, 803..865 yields 0.99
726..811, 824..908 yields 1.08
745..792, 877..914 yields 1.21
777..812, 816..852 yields 0.98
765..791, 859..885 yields 1.10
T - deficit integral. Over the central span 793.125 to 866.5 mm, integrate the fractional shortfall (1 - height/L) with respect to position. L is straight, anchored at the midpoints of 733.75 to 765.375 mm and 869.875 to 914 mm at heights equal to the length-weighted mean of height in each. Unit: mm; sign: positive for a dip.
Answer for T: 8.02 mm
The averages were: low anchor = 2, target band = 1.96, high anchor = 2.35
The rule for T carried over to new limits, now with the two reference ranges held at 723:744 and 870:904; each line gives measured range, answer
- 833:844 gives 1.8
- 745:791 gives 1.6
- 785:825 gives 3.5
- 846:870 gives 1.4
